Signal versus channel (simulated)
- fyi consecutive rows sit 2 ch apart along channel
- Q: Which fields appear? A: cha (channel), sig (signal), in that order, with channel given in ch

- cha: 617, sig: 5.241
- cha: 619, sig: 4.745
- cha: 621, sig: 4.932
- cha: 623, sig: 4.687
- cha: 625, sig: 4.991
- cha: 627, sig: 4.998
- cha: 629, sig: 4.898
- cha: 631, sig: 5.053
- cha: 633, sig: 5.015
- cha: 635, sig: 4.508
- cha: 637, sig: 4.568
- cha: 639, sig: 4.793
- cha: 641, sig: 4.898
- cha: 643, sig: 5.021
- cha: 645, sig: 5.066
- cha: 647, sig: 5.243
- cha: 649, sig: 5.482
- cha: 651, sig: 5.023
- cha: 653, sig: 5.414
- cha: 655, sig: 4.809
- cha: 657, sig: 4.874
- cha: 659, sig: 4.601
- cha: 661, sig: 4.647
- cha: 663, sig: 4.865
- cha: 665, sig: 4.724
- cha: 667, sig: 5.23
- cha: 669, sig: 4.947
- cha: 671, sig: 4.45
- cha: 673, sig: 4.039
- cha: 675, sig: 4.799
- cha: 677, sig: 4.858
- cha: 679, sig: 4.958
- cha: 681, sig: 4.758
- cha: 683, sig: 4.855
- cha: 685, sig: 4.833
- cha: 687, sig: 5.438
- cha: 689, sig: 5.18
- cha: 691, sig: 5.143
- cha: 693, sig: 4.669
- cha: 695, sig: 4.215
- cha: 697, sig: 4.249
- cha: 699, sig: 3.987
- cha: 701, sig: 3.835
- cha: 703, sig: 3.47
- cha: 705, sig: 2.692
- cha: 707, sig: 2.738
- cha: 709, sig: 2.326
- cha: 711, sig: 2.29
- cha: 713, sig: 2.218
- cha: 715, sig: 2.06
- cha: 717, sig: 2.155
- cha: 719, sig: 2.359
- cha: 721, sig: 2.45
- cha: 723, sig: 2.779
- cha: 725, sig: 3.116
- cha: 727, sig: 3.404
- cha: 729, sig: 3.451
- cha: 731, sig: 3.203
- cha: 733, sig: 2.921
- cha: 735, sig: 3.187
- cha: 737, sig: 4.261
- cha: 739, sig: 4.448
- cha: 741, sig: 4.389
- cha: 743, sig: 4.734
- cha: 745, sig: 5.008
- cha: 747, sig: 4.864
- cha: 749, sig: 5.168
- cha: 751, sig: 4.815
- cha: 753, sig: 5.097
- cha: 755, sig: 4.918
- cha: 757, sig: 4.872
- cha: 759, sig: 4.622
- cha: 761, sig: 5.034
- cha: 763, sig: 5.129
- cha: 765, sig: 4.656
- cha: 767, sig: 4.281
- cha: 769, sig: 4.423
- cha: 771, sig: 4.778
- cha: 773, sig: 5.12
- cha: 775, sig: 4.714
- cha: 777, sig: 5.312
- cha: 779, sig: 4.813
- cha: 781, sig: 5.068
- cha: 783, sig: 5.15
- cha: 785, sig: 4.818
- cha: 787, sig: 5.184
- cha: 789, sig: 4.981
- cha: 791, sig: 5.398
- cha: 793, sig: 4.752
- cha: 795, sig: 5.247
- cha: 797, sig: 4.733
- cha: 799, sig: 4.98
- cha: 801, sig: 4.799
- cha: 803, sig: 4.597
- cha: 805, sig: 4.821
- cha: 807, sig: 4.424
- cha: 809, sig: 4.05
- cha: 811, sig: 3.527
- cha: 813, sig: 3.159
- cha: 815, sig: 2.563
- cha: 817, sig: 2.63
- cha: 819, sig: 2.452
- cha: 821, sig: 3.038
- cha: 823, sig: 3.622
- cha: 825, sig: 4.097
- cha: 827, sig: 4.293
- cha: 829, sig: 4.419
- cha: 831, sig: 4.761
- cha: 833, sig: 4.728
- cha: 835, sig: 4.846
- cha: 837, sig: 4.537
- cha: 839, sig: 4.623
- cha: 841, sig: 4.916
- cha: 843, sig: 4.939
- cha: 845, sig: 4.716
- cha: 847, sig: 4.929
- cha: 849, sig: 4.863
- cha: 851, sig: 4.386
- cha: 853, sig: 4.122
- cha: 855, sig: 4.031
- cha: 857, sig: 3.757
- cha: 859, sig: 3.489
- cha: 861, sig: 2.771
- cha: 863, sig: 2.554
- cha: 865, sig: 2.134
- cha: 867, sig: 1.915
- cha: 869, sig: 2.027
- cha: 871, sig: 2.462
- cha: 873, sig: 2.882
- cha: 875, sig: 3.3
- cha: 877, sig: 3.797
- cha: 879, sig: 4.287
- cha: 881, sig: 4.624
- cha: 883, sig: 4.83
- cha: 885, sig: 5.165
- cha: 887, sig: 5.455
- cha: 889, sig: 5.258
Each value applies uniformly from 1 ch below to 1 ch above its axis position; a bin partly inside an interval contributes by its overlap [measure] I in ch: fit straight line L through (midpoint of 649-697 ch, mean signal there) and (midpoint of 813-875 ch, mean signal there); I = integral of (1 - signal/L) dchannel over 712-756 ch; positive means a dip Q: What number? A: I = 7.3 ch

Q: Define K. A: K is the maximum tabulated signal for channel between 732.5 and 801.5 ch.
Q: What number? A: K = 5.398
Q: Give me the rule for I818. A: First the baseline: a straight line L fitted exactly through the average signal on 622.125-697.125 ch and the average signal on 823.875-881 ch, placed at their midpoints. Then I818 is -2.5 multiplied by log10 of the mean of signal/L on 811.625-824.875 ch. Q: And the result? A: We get 0.327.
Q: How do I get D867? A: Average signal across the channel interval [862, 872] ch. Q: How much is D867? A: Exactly 2.22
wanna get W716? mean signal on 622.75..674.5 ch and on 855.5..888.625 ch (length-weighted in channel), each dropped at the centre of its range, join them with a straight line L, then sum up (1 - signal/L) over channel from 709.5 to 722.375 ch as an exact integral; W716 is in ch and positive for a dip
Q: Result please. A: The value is 6.3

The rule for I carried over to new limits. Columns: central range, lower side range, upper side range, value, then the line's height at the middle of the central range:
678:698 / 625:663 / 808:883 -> -0.6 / 4.68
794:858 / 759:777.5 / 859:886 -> -4.7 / 3.97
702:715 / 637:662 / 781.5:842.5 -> 5.9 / 4.75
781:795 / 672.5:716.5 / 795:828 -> -4.1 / 3.92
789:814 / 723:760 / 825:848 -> -0.3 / 4.5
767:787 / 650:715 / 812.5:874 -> -4.8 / 3.95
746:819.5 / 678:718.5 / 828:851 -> -4.6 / 4.35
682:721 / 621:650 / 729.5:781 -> 9.6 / 4.75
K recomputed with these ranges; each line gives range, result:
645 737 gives 5.482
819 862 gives 4.939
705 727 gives 3.404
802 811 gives 4.821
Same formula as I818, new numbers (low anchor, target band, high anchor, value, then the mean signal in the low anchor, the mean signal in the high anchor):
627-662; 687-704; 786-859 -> 0.08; 4.94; 4.32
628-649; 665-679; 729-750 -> -0.01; 4.93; 4.18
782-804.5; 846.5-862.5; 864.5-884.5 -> -0.07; 4.96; 3.3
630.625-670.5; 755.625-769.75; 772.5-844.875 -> -0.03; 4.93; 4.45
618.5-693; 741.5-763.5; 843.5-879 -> -0.16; 4.9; 3.47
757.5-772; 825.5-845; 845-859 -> -0.07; 4.71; 4.31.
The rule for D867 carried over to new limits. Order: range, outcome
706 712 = 2.45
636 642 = 4.75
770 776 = 4.87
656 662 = 4.71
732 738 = 3.46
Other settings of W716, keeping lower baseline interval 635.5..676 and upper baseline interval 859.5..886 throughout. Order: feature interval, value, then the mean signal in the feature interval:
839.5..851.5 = -4.5 ch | 4.8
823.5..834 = -2.4 ch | 4.42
